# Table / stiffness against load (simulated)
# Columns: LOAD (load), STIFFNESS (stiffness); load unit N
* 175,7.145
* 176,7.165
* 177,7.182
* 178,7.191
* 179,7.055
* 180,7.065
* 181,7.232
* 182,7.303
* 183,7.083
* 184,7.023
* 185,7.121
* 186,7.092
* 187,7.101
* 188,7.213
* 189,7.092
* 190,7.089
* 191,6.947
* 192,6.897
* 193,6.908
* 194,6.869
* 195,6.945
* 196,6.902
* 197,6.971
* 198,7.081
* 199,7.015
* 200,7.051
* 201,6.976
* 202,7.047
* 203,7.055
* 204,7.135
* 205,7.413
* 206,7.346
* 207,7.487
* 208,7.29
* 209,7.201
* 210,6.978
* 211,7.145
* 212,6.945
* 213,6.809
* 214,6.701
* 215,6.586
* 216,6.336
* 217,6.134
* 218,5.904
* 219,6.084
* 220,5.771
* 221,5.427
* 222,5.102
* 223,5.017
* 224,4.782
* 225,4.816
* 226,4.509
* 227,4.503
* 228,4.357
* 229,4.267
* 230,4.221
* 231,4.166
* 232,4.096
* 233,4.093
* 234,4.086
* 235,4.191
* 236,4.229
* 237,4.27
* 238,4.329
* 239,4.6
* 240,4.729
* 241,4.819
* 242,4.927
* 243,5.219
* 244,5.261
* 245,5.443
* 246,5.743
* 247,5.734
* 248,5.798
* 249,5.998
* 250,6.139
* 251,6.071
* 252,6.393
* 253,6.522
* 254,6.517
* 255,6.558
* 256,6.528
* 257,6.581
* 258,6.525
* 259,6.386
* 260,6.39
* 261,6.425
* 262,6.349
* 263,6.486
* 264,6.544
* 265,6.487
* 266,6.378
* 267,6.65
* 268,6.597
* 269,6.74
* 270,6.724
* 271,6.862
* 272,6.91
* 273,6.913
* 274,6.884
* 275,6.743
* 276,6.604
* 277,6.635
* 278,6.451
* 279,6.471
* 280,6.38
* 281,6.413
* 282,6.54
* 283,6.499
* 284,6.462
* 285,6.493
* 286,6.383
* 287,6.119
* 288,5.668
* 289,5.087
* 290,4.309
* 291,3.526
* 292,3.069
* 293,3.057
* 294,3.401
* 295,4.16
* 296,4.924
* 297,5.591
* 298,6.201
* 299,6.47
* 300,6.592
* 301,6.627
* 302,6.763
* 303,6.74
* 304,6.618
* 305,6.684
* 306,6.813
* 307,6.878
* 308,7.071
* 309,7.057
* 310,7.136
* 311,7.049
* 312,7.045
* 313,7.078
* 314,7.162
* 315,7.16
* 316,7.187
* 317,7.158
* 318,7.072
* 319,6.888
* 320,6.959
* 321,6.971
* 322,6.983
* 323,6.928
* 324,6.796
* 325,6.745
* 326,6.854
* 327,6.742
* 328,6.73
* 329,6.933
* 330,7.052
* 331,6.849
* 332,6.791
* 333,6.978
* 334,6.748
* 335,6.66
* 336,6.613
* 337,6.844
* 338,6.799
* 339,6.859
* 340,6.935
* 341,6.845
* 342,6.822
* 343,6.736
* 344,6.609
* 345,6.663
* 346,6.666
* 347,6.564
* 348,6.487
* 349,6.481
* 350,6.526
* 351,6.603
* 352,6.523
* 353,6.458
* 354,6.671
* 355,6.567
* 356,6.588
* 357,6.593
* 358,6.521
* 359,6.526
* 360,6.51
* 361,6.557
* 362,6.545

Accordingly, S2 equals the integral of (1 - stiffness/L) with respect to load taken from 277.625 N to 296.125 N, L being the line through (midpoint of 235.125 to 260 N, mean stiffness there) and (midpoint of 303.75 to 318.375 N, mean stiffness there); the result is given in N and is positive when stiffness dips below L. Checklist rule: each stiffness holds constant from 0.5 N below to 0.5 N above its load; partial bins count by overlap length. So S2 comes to 3.2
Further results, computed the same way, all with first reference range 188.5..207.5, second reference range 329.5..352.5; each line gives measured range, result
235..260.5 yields 4.8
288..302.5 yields 3.9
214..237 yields 6.7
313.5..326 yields -0.4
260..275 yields 0.6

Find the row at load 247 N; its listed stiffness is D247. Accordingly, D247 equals 5.734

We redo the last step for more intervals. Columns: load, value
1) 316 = 7.187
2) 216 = 6.336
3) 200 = 7.051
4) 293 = 3.057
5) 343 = 6.736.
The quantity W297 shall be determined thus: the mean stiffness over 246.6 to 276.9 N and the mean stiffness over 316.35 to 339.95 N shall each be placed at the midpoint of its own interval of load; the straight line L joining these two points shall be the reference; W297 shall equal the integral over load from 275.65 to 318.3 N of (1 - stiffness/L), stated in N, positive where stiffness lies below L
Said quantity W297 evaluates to 3.5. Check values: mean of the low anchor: 6.49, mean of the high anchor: 6.87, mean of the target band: 6.15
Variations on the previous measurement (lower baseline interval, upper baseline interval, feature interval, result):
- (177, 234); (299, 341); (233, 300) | 8.66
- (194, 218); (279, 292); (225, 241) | 5.38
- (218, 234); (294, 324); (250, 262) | -2.18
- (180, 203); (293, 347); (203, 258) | 9.92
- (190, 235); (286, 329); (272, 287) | -0.85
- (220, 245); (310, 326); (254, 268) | -2.77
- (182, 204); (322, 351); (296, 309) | 0.54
